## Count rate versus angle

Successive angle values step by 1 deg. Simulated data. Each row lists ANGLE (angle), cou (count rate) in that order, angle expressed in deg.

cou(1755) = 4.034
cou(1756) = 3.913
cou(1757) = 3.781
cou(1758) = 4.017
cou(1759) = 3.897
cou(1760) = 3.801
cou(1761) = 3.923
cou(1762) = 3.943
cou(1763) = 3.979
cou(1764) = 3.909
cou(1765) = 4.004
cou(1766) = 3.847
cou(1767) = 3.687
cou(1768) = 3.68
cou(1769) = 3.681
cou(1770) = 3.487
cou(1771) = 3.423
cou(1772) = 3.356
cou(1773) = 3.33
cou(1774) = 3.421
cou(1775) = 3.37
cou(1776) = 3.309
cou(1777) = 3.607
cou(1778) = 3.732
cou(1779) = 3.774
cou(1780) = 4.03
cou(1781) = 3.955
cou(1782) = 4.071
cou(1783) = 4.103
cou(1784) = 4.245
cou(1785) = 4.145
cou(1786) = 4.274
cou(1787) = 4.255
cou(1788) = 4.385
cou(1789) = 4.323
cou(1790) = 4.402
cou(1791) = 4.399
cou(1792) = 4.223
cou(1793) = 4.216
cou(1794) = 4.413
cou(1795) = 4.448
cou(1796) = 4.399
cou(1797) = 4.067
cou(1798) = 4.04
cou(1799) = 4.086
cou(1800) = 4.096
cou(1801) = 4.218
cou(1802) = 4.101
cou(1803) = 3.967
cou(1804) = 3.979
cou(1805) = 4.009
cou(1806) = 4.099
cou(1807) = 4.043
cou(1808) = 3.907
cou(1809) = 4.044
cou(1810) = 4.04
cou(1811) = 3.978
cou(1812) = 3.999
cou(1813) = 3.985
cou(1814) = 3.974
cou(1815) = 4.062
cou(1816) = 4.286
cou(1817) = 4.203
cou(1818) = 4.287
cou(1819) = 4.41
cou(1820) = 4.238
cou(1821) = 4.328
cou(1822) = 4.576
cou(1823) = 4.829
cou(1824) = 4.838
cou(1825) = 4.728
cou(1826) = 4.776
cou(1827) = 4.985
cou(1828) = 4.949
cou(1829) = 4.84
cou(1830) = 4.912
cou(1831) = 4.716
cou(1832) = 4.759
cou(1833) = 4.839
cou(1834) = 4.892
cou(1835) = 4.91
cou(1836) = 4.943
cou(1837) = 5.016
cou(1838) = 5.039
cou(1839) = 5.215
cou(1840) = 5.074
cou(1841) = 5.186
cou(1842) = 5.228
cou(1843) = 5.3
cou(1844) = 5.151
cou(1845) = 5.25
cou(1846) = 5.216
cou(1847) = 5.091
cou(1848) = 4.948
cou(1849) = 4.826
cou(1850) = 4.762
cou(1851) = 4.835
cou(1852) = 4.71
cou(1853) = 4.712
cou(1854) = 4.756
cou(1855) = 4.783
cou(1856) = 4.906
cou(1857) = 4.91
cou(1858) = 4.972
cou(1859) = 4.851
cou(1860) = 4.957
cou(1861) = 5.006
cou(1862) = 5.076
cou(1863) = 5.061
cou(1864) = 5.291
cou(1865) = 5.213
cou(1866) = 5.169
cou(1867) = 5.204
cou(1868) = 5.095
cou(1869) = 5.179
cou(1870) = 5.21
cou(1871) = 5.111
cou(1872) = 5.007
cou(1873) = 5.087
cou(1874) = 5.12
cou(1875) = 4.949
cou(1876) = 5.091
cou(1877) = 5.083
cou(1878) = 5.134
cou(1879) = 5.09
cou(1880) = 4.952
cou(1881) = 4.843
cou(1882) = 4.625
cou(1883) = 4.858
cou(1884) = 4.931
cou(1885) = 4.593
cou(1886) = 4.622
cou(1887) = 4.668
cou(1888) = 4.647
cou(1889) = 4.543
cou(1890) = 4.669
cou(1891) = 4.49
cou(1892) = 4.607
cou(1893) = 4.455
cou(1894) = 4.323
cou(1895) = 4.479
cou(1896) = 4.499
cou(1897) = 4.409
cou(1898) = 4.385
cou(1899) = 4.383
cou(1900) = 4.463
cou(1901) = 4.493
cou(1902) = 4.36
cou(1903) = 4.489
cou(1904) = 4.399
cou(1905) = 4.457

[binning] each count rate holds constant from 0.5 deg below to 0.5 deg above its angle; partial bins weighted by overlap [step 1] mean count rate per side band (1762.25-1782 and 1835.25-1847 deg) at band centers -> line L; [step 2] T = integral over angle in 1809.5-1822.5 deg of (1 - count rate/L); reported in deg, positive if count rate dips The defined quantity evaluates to 1.2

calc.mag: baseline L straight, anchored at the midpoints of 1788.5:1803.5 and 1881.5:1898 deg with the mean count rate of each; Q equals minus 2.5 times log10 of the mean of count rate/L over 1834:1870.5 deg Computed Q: -0.135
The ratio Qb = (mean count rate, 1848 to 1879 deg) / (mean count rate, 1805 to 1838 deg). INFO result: 1.1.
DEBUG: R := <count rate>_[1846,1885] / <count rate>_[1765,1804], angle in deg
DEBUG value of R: 1.26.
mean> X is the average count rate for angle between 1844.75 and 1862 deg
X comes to 4.91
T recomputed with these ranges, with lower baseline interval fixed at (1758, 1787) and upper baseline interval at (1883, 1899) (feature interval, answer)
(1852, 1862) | -1.2 deg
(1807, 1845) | -4.5 deg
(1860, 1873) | -2.1 deg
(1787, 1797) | -1.1 deg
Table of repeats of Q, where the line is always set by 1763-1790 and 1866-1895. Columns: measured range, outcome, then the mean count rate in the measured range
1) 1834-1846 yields -0.148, 5.11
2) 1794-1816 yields 0.008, 4.09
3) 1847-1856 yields -0.055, 4.81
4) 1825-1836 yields -0.115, 4.86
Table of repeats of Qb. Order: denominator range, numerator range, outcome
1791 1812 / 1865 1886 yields 1.22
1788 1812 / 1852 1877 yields 1.21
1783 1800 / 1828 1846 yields 1.18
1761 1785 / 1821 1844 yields 1.31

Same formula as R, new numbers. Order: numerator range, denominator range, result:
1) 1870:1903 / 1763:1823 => 1.17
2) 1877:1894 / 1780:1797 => 1.11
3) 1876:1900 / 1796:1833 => 1.08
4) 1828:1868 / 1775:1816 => 1.22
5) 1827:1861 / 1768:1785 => 1.34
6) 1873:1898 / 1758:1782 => 1.27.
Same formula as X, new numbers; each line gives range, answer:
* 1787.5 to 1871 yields 4.65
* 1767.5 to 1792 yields 3.87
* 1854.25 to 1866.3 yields 5.01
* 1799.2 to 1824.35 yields 4.17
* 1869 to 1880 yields 5.09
